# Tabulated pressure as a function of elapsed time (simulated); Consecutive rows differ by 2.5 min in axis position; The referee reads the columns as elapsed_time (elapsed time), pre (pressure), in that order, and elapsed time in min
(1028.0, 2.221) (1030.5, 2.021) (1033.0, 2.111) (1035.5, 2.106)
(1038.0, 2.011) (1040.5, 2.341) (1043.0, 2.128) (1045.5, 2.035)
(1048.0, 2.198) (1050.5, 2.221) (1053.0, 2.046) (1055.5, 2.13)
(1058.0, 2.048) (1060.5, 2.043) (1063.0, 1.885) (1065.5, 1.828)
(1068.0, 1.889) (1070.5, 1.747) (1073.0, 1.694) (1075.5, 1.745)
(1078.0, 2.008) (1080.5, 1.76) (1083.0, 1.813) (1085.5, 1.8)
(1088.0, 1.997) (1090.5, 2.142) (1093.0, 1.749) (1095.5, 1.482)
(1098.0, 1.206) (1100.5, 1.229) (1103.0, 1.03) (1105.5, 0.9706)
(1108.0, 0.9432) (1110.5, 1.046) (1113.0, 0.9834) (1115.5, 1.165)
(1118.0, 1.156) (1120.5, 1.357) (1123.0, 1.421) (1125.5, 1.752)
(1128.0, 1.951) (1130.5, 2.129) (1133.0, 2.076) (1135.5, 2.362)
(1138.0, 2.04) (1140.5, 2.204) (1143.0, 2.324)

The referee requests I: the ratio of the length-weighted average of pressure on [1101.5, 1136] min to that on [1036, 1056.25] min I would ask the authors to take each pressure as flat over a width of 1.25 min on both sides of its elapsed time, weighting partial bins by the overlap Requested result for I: 0.7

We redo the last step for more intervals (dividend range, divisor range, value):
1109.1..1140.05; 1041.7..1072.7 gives 0.81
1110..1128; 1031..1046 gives 0.62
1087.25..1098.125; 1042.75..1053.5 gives 0.82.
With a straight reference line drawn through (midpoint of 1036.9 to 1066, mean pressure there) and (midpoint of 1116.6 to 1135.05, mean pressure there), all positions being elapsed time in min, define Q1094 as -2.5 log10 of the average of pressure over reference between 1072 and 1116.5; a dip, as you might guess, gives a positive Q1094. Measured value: 0.26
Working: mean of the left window 2.08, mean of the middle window 1.49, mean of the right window 1.72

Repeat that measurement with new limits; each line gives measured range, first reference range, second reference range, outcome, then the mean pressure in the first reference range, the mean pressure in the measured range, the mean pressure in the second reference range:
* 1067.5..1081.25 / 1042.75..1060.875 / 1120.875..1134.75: 0.13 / 2.11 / 1.8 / 1.85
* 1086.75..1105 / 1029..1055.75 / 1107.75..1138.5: 0.16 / 2.12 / 1.52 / 1.58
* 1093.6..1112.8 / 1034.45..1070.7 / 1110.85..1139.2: 0.48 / 2.05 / 1.14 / 1.65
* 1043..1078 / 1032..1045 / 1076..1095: 0.02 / 2.13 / 1.97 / 1.87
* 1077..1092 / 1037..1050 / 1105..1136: -0.07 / 2.15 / 1.92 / 1.48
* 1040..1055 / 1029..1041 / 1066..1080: -0.07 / 2.11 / 2.15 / 1.81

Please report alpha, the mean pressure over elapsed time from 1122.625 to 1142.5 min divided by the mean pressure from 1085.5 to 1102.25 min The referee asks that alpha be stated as 1.2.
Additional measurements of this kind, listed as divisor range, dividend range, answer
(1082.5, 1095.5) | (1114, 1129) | 0.78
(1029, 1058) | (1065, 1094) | 0.87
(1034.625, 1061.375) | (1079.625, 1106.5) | 0.74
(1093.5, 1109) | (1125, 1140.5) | 1.77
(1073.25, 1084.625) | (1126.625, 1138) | 1.16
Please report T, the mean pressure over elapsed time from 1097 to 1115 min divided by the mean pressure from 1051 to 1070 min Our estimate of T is 0.54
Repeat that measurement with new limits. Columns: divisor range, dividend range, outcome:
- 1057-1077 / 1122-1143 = 1.09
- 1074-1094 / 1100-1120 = 0.57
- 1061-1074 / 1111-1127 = 0.71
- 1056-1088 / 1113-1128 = 0.74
